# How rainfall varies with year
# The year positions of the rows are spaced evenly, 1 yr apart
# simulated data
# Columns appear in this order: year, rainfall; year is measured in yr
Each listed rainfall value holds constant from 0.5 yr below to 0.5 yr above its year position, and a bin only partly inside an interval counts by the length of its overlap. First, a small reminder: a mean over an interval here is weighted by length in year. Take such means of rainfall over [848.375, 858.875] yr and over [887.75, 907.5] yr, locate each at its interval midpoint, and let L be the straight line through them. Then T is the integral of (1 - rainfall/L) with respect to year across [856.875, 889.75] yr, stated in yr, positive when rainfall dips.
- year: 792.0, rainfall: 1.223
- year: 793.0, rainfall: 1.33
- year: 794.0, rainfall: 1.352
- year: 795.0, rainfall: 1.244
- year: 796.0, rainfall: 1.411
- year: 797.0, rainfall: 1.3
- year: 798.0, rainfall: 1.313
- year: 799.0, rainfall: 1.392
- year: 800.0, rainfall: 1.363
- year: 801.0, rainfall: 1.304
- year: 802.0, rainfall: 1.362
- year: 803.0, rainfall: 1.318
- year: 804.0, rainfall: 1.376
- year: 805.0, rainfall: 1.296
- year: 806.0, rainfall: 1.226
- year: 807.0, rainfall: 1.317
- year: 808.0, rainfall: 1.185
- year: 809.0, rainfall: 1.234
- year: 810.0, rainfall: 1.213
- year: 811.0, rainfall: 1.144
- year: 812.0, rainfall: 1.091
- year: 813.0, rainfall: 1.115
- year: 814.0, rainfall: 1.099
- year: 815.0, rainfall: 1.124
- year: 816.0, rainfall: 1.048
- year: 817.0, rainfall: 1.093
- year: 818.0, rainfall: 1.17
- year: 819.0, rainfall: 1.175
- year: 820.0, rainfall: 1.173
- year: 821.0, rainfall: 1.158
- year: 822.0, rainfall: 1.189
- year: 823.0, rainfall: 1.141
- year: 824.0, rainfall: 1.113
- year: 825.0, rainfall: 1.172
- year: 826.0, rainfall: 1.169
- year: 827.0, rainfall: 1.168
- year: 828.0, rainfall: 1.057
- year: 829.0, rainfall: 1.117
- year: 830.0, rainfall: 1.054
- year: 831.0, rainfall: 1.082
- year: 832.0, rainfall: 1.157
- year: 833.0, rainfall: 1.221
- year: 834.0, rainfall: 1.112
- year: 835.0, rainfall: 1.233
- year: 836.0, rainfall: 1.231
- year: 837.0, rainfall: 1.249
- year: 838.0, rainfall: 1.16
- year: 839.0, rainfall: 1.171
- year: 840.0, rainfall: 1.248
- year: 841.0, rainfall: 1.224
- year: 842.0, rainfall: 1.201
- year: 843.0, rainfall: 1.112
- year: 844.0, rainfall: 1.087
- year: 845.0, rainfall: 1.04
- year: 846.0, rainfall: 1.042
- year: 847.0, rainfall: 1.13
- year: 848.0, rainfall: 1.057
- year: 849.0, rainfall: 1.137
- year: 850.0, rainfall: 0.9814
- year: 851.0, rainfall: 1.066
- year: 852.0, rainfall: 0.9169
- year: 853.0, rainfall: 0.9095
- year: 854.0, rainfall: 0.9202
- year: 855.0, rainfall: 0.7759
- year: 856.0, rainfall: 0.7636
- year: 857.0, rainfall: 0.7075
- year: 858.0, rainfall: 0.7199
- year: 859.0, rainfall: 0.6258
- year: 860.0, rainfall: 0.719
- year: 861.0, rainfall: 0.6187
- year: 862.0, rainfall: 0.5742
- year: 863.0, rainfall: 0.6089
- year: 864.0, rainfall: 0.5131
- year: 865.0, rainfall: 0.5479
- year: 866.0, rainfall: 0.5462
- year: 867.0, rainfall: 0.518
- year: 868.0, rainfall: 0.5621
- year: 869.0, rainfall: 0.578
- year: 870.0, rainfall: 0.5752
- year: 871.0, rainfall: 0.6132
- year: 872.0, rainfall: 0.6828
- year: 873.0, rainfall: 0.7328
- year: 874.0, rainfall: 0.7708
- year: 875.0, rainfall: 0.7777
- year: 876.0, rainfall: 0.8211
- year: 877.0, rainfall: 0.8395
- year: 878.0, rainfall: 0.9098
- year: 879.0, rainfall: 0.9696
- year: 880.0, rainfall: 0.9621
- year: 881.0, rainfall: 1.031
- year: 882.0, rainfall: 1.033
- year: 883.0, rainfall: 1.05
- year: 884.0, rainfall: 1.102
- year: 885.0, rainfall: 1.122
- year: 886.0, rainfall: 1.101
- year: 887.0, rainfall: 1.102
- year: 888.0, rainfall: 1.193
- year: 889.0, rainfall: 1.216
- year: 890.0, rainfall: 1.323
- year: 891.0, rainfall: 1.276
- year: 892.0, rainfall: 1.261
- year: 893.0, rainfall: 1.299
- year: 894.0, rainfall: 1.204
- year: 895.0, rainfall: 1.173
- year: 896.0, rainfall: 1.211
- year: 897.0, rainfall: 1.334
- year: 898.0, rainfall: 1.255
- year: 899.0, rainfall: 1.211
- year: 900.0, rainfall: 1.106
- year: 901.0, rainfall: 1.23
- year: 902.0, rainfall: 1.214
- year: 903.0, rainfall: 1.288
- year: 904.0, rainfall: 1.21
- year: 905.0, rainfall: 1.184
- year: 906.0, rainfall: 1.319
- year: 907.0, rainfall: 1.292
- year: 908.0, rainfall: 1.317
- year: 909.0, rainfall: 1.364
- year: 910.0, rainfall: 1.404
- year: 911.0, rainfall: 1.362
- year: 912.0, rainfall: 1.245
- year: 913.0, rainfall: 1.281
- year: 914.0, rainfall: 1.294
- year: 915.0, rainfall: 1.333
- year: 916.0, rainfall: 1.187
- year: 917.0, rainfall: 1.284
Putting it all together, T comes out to 7.8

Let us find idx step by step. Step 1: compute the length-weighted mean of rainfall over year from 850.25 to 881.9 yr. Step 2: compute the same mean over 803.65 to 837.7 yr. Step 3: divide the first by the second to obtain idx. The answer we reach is 0.64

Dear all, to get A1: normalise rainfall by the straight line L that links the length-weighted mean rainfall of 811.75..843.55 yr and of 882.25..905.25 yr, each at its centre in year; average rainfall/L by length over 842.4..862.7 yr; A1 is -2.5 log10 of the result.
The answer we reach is 0.29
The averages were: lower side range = 1.15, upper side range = 1.2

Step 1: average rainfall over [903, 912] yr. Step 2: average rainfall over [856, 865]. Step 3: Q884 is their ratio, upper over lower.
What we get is 2.04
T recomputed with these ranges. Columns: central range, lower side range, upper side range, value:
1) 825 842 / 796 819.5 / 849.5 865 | -3.2 yr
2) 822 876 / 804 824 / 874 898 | 9.9 yr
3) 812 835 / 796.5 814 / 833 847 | 1.5 yr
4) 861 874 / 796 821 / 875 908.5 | 6.4 yr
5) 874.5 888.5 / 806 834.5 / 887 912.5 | 2.6 yr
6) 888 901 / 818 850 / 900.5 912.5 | 0.3 yr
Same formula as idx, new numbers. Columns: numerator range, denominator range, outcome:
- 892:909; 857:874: 2.02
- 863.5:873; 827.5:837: 0.51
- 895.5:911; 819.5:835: 1.11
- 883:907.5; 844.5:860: 1.33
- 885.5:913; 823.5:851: 1.10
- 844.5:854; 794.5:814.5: 0.81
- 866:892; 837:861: 0.93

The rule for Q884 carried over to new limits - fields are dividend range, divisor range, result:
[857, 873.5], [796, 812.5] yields 0.48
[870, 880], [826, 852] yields 0.70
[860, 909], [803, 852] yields 0.86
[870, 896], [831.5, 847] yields 0.87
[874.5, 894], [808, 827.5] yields 0.94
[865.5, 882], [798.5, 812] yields 0.59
